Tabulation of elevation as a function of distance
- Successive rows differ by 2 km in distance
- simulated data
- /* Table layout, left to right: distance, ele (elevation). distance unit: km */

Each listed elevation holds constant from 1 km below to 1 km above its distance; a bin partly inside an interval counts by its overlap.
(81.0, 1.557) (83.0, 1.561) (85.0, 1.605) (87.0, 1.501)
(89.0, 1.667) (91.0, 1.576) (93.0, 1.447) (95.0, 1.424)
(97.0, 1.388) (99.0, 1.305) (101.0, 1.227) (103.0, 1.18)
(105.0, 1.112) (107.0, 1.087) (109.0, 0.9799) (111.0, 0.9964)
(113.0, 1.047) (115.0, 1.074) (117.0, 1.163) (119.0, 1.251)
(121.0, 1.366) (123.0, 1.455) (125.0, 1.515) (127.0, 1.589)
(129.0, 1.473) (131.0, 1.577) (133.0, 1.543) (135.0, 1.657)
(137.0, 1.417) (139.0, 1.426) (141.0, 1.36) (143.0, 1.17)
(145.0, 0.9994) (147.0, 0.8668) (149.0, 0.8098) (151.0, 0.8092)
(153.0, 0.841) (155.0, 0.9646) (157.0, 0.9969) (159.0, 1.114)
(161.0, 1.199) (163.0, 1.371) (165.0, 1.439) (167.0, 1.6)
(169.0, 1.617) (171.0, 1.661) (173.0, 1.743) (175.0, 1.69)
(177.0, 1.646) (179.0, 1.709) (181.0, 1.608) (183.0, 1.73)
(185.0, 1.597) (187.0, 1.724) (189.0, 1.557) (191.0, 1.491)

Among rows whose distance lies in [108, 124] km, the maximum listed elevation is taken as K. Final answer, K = 1.455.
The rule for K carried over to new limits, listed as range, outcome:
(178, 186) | 1.73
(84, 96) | 1.667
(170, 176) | 1.743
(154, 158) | 0.9969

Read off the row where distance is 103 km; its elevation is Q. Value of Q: 1.18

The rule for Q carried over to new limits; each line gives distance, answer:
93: 1.447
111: 0.9964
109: 0.9799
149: 0.8098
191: 1.491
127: 1.589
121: 1.366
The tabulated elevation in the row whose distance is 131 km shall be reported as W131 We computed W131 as 1.577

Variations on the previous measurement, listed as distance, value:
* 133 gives 1.543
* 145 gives 0.9994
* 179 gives 1.709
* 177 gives 1.646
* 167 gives 1.6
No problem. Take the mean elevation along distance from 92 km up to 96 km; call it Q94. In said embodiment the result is 1.44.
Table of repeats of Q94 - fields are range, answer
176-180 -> 1.68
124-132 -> 1.54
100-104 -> 1.2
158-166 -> 1.28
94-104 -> 1.3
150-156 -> 0.872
